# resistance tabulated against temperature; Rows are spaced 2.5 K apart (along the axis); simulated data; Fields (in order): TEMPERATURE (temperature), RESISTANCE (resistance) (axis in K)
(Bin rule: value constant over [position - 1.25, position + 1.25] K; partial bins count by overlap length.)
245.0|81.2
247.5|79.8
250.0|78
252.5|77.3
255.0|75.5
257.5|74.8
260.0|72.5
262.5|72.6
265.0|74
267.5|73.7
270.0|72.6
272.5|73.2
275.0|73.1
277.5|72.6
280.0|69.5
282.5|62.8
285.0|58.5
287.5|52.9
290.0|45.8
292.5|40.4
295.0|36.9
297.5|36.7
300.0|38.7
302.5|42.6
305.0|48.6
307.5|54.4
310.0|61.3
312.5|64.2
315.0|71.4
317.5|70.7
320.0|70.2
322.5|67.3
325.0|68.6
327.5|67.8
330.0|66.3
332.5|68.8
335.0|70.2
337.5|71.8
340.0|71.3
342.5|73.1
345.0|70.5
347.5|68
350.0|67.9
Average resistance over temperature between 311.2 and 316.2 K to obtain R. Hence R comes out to 67.7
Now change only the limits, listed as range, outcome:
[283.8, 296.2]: 46.9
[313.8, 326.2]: 69.6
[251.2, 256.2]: 76.4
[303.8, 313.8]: 57.2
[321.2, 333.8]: 67.8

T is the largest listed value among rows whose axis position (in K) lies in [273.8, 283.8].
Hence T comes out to 73.1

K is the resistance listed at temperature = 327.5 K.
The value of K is 67.8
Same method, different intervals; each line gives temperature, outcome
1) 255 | 75.5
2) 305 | 48.6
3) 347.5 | 68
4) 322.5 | 67.3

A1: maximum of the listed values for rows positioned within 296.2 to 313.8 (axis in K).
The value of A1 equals 64.2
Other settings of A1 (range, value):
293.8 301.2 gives 38.7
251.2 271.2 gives 77.3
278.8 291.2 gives 69.5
